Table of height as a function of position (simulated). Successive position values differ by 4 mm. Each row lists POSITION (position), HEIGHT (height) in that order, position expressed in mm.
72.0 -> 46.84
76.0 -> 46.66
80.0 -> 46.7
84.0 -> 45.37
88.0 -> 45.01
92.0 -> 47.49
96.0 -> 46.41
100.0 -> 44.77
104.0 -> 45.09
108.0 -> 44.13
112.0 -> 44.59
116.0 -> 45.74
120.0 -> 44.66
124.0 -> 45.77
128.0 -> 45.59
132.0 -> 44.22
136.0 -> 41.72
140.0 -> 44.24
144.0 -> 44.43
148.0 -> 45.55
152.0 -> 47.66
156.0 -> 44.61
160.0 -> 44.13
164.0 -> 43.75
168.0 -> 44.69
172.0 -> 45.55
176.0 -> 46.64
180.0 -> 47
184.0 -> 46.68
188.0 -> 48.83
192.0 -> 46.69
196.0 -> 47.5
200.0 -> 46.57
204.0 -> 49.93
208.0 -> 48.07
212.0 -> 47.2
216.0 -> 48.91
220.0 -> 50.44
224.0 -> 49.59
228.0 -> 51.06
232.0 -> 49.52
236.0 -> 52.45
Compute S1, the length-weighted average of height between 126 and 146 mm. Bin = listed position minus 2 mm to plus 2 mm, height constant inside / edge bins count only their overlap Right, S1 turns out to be 44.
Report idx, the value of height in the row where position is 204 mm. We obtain 49.93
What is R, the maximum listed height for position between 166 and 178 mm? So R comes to 46.64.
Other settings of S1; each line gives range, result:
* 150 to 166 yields 45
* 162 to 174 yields 44.7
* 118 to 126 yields 45.2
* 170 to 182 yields 46.4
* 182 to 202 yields 47.3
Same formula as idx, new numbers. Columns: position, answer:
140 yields 44.24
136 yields 41.72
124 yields 45.77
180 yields 47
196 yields 47.5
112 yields 44.59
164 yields 43.75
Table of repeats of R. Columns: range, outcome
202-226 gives 50.44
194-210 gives 49.93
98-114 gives 45.09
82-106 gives 47.49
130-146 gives 44.43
